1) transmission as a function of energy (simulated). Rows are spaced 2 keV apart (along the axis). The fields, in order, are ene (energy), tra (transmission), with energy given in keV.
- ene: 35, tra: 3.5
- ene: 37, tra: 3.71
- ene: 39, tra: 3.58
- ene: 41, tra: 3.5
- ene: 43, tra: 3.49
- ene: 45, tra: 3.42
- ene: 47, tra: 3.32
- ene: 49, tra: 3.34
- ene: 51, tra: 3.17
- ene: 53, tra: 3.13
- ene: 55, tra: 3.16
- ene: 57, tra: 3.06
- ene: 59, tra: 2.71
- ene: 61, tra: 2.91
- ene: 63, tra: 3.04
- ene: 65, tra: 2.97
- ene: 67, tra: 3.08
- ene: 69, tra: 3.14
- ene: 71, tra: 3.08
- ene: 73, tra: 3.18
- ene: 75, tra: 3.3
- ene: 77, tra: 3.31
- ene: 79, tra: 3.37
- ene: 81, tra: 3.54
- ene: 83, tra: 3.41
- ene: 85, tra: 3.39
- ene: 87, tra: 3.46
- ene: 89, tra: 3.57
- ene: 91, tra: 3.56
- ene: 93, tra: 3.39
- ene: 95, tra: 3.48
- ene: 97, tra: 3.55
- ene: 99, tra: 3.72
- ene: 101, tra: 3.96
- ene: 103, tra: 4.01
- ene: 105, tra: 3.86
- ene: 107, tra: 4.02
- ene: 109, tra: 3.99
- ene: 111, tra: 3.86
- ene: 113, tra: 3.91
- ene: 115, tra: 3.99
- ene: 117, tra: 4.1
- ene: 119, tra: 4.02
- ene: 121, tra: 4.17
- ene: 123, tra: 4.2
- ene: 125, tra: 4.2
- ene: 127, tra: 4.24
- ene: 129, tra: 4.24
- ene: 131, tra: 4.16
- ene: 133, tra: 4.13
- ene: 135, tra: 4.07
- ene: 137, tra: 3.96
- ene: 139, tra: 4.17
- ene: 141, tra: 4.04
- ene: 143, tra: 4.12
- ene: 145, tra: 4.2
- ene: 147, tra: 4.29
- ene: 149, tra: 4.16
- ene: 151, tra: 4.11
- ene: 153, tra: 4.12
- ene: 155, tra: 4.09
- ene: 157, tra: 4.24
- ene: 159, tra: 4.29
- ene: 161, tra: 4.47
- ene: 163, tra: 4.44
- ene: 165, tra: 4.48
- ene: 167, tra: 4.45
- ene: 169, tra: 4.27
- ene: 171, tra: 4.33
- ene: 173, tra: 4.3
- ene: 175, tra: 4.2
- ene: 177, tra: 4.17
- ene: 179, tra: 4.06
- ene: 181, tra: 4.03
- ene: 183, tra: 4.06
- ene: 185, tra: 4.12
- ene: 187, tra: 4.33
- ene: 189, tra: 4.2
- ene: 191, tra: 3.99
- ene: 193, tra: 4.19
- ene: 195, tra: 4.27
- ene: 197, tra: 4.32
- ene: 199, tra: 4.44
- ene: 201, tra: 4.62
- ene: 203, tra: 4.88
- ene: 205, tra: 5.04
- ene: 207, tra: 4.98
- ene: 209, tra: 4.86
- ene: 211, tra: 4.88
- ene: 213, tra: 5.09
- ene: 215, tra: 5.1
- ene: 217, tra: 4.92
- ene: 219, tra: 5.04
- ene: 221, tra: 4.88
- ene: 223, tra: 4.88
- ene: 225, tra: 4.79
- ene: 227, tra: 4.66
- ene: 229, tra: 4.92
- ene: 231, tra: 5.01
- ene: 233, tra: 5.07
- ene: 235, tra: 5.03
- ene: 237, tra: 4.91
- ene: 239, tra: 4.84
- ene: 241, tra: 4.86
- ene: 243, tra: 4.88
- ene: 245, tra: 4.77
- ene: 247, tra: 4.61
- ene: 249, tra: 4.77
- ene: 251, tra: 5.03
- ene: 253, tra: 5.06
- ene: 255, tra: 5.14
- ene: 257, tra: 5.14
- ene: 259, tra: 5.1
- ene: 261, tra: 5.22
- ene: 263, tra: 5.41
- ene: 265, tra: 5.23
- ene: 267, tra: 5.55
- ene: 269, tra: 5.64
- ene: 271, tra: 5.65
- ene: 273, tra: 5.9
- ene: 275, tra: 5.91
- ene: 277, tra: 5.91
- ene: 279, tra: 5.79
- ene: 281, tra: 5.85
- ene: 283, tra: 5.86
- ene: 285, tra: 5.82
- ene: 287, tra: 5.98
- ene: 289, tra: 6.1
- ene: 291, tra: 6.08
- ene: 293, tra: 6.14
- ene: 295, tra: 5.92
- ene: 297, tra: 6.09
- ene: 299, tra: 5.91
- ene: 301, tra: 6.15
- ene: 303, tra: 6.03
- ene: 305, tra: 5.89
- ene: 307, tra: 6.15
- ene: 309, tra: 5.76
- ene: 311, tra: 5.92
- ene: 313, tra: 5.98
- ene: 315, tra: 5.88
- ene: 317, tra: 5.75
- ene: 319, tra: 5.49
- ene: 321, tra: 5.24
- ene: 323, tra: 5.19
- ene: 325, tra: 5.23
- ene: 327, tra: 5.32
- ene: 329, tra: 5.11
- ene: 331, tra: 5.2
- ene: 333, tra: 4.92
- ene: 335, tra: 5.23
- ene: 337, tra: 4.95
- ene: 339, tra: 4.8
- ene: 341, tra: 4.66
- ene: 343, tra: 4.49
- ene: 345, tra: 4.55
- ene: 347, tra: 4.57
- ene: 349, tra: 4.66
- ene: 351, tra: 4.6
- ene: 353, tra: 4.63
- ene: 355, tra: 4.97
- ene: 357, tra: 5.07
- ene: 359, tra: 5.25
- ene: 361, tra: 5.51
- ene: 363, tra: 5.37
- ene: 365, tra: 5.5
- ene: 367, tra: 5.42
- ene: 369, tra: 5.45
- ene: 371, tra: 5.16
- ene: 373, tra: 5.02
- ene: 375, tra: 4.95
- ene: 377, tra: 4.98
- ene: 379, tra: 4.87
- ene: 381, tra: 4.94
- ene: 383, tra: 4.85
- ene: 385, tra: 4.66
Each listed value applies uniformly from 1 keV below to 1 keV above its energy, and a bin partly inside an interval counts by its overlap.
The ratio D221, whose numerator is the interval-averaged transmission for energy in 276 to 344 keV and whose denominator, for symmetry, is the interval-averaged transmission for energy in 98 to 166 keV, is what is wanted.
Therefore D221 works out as 1.36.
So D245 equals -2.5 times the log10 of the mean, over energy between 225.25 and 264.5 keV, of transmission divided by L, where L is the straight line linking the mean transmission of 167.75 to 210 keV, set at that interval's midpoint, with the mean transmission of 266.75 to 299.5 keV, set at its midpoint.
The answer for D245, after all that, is 0.06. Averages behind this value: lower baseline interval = 4.37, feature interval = 4.97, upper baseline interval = 5.9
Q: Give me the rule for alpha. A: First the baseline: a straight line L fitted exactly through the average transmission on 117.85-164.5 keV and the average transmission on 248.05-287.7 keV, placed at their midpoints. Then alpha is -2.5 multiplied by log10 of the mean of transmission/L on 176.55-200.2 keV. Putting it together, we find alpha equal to 0.12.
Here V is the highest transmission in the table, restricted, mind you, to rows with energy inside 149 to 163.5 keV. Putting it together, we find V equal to 4.47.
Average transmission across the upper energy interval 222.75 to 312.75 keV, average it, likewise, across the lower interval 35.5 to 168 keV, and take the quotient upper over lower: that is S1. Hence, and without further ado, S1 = 1.46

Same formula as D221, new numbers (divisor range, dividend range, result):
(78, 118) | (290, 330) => 1.55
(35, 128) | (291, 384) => 1.50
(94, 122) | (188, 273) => 1.26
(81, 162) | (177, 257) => 1.19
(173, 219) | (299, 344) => 1.21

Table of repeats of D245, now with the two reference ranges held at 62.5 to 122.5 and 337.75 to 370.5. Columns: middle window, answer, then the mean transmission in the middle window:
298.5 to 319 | -0.243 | 5.92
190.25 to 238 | -0.133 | 4.79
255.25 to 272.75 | -0.195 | 5.38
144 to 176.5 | -0.087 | 4.28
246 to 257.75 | -0.121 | 4.95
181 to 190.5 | -0.018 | 4.15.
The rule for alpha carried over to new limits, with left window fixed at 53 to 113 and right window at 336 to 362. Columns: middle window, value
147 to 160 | -0.105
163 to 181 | -0.103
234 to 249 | -0.139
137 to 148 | -0.113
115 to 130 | -0.147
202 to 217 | -0.213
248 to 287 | -0.240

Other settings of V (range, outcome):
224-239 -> 5.07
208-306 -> 6.15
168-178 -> 4.33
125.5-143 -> 4.24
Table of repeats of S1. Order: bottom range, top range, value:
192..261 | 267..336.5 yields 1.18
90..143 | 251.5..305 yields 1.44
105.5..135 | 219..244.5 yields 1.20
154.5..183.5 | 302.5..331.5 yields 1.32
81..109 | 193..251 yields 1.32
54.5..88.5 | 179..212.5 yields 1.39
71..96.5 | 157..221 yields 1.32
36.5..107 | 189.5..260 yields 1.43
